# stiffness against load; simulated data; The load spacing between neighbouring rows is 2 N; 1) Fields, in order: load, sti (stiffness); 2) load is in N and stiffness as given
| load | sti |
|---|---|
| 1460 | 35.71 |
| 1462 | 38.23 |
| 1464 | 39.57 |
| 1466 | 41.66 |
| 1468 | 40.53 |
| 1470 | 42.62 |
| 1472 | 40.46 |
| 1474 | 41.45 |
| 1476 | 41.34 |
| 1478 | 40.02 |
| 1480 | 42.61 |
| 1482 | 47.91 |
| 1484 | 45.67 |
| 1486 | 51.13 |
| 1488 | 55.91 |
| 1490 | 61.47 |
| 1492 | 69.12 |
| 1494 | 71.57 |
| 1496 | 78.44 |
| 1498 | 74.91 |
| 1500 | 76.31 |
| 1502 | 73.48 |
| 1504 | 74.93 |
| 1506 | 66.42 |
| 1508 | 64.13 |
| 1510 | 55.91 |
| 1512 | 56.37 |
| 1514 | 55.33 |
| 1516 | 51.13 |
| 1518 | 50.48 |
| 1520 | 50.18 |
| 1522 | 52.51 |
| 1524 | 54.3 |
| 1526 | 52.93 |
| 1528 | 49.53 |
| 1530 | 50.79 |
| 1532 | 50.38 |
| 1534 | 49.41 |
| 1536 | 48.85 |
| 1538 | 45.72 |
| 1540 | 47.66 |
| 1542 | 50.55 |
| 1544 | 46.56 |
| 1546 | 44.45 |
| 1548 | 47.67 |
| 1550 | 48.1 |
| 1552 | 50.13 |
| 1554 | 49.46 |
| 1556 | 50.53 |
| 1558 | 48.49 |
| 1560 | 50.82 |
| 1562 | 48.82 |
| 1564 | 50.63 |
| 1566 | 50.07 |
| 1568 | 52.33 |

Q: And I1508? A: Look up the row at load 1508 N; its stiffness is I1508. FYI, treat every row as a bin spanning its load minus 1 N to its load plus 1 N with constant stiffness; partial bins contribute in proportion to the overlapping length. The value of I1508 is 64.13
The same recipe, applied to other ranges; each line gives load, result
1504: 74.93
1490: 61.47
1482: 47.91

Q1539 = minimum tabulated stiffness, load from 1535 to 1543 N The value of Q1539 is 45.72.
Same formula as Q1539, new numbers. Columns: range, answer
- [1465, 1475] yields 40.46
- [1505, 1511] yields 55.91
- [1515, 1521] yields 50.18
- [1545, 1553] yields 44.45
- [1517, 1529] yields 49.53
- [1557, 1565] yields 48.49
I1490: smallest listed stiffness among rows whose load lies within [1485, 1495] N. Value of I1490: 51.13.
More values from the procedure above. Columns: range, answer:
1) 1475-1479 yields 40.02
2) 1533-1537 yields 48.85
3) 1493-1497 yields 71.57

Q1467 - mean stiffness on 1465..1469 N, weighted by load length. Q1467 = 41.1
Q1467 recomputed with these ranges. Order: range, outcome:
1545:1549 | 46.1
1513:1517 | 53.2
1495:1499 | 76.7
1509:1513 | 56.1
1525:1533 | 50.9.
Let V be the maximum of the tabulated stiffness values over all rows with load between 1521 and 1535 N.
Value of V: 54.3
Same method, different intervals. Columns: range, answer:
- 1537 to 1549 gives 50.55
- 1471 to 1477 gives 41.45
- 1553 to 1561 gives 50.82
